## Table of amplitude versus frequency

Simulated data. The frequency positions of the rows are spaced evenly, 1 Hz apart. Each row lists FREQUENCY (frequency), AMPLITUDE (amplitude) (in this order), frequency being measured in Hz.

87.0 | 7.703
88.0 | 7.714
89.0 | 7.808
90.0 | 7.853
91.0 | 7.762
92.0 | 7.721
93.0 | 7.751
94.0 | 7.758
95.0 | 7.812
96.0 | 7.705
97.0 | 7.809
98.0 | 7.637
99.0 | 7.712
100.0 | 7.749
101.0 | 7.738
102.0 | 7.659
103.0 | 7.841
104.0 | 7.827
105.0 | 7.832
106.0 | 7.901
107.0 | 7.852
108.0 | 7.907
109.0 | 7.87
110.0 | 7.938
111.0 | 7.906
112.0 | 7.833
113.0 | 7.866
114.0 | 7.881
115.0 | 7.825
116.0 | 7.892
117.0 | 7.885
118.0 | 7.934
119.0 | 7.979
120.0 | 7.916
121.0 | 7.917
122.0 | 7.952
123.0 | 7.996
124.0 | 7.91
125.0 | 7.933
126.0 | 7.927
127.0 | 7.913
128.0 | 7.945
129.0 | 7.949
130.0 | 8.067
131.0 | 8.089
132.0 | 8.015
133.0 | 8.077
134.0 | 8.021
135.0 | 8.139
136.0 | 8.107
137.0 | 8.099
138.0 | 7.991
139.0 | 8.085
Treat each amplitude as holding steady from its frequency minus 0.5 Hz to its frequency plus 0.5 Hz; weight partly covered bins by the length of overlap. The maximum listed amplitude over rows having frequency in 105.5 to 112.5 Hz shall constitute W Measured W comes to 7.938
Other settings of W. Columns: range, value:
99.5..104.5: 7.841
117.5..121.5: 7.979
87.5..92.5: 7.853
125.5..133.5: 8.089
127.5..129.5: 7.949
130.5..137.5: 8.139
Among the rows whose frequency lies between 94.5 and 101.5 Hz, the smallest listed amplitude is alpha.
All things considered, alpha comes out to 7.637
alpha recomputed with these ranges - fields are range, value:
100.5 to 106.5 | 7.659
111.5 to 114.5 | 7.833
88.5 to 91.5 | 7.762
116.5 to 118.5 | 7.885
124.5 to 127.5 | 7.913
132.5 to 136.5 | 8.021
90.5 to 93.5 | 7.721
